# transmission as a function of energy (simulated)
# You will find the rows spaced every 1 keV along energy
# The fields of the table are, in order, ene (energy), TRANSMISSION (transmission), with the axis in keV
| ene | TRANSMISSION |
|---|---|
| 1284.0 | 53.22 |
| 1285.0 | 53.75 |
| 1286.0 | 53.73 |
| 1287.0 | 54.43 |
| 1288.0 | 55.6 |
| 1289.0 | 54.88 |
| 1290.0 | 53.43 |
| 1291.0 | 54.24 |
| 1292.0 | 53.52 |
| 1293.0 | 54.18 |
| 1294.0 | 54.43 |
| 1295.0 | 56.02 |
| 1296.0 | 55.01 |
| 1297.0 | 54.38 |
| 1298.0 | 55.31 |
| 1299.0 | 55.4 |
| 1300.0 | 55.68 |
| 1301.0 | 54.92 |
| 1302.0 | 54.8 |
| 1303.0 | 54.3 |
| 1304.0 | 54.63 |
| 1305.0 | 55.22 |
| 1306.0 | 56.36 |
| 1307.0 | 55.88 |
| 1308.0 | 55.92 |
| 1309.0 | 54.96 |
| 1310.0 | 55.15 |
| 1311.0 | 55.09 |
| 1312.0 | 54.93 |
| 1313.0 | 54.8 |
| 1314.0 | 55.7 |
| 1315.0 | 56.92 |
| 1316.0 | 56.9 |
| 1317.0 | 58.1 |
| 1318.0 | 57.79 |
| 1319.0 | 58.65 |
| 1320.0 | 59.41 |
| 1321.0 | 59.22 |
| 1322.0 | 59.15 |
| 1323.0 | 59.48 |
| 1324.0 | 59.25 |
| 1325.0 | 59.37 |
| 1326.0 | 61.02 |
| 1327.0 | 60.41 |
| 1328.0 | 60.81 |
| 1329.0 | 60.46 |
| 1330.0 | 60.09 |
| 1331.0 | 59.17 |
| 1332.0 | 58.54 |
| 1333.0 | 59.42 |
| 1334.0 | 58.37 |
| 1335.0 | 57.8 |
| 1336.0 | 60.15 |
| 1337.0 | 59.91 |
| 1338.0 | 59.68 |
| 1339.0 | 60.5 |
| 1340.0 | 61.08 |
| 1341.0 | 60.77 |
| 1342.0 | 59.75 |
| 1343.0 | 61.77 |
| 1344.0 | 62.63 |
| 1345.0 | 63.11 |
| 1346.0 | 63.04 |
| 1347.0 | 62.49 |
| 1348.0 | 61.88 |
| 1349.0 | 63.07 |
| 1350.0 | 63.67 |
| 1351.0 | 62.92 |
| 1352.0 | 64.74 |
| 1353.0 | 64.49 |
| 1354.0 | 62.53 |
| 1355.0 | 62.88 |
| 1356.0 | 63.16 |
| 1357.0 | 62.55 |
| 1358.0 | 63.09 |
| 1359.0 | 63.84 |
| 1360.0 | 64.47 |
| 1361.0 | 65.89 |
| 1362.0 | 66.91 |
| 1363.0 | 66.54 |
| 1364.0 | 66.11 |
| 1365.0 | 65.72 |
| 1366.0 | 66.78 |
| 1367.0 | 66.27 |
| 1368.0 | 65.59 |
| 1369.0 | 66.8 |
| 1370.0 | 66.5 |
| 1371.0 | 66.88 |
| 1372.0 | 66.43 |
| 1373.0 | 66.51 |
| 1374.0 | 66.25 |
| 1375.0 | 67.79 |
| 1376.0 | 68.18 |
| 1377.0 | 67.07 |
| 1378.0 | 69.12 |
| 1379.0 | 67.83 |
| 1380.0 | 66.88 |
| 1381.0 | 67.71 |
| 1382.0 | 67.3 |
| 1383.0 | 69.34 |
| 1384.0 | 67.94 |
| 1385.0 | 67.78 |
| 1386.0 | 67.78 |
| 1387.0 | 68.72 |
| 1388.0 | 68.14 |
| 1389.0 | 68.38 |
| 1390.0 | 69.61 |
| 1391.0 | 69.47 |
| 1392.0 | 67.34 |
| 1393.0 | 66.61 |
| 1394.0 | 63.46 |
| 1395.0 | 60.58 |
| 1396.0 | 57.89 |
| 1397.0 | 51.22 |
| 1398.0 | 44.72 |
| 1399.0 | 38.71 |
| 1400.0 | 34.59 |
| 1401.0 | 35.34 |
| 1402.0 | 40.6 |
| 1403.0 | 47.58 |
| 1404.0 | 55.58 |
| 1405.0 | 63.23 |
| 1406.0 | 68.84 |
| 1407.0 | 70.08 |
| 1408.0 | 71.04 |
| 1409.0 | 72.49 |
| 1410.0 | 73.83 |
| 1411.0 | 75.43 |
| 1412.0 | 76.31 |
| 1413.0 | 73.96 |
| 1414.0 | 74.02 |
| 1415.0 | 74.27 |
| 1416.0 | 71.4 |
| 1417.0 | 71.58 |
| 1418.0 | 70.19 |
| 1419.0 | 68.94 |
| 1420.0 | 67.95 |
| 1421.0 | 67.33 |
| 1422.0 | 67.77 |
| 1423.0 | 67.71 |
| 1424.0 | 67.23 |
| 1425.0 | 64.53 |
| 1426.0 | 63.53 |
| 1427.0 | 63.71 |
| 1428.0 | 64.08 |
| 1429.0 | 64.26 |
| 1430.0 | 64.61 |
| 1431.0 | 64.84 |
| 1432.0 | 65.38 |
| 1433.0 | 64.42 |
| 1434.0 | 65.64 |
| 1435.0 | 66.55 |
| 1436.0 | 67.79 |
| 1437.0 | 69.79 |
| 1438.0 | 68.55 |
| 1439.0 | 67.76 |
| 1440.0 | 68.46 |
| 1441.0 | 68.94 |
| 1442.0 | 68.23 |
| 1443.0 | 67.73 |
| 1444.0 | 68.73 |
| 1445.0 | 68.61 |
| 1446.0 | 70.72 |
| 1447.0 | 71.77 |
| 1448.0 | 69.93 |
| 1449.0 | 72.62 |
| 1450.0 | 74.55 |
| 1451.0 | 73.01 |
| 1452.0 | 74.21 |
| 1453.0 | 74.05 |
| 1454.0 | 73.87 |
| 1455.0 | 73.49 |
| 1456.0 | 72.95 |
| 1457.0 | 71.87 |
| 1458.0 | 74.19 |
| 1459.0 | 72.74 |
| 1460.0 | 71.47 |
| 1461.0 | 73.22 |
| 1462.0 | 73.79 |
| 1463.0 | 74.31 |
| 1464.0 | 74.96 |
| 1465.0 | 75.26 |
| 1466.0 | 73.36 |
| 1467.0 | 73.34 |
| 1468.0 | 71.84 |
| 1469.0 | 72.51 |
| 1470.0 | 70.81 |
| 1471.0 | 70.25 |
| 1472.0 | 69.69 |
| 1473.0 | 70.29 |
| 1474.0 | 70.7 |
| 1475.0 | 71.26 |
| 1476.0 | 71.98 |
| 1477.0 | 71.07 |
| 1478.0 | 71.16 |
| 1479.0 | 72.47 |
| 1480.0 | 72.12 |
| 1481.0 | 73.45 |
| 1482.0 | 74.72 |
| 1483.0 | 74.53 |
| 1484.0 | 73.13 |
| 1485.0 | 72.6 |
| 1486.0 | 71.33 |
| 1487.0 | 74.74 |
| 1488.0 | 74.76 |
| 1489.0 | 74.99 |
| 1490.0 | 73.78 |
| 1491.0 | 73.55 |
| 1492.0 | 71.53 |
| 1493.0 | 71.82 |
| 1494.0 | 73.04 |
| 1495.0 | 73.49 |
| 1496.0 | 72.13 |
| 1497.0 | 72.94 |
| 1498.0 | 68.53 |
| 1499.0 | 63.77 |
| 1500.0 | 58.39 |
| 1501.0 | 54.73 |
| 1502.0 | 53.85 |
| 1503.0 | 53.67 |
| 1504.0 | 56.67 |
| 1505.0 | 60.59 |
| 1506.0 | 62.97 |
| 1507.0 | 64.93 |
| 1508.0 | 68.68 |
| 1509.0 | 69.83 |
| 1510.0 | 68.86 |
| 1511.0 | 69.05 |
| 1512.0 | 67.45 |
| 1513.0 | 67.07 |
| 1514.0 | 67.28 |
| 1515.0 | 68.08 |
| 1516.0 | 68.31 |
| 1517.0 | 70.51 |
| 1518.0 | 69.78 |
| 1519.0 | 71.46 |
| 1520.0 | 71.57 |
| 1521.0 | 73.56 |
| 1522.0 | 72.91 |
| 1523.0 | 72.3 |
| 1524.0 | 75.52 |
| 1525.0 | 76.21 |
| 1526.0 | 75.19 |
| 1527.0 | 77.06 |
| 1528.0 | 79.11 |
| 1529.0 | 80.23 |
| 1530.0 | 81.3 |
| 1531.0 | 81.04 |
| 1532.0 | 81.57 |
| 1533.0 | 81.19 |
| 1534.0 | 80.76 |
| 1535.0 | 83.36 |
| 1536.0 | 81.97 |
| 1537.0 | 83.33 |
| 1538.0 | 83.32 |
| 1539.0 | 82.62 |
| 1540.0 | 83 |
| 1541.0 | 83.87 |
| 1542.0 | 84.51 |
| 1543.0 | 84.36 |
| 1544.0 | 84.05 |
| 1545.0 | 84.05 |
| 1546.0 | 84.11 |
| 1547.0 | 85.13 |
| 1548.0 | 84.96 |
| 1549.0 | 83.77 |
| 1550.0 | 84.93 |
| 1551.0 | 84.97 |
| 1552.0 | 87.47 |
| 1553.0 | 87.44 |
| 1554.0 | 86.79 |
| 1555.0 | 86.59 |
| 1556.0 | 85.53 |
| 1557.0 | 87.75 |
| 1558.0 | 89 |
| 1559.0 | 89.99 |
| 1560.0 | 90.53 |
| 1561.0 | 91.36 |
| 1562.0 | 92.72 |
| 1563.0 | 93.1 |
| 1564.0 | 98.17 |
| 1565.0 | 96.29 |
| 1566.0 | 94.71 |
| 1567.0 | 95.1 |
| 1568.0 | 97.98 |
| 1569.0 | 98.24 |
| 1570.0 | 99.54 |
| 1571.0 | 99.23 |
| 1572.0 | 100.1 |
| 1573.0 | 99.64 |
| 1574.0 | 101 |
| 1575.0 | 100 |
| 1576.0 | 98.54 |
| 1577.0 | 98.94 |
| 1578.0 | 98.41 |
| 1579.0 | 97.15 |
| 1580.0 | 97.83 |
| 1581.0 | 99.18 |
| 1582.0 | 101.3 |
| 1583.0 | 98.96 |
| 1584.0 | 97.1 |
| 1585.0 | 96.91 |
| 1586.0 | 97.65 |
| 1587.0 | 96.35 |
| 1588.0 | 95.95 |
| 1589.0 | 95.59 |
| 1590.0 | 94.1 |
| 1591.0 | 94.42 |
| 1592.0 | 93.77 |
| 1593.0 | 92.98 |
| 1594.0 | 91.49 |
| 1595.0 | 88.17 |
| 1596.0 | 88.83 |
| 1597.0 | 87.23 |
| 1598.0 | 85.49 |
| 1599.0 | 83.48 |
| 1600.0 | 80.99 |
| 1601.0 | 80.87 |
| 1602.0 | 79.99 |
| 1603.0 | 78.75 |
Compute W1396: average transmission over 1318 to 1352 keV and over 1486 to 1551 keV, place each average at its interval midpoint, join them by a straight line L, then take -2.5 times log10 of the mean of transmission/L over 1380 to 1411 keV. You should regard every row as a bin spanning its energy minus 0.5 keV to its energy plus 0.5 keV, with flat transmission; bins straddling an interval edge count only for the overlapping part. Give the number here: 0.06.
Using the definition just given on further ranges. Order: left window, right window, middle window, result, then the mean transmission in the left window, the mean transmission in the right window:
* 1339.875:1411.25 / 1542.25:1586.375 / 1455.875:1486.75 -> 0.084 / 63.4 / 92.9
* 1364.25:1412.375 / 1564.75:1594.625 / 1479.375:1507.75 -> 0.196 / 63.7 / 97.3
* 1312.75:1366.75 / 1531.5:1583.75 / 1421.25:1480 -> 0.091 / 61.3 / 90.6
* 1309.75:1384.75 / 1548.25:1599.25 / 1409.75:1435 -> 0.066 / 62.5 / 93.6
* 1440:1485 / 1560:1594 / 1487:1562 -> 0.129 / 72.1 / 96.9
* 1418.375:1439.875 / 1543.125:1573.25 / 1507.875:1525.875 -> 0.174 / 66.4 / 90.6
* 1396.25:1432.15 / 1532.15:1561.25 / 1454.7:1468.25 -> -0.036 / 63.2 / 85.1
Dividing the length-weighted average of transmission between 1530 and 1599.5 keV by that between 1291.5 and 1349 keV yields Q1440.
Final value 1.57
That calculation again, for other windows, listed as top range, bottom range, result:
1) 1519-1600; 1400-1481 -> 1.29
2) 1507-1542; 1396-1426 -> 1.20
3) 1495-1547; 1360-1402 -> 1.16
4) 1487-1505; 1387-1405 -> 1.20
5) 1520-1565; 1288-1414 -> 1.37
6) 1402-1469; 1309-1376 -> 1.13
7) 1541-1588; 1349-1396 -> 1.40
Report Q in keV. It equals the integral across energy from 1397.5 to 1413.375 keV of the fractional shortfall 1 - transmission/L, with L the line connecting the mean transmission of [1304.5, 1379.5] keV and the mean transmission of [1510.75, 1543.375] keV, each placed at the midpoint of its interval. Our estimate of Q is 1.9 keV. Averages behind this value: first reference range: 61.6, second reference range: 76.7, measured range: 58.8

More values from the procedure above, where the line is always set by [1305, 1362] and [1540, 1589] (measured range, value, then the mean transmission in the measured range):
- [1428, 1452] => 2.14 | 68.4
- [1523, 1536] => 1.26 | 79.2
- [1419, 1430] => 1.06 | 65.9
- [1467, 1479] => 1.29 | 71.2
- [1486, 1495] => 0.97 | 73.4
